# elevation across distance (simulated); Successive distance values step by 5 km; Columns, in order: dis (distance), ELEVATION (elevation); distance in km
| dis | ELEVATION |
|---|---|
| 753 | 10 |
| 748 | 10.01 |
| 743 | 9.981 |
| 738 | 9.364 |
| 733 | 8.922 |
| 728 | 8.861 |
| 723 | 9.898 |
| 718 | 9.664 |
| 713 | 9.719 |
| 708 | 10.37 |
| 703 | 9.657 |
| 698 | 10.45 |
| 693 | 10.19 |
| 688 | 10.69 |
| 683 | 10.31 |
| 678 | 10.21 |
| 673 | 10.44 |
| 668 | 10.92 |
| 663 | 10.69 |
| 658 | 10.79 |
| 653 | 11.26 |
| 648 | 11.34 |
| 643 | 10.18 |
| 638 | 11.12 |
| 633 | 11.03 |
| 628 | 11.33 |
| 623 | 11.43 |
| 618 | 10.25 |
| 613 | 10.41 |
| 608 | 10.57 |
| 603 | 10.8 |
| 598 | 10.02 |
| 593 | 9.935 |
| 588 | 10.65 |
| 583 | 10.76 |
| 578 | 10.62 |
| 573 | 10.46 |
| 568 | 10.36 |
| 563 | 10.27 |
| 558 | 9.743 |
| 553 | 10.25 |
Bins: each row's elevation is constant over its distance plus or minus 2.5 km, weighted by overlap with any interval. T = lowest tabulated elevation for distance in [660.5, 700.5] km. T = 10.19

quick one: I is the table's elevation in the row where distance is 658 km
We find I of 10.79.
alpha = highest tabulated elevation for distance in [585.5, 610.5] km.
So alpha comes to 10.8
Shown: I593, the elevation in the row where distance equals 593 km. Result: 9.935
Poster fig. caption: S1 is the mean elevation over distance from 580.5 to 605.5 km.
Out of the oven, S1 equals 10.4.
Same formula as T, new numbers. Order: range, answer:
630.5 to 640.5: 11.03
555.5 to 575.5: 9.743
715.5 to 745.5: 8.861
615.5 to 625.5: 10.25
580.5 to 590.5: 10.65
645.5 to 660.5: 10.79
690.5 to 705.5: 9.657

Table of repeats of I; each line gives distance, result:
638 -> 11.12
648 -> 11.34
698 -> 10.45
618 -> 10.25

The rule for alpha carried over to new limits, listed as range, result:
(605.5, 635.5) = 11.43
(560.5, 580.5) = 10.62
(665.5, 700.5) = 10.92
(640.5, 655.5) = 11.34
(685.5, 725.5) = 10.69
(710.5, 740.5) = 9.898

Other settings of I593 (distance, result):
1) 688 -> 10.69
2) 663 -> 10.69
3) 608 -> 10.57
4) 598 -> 10.02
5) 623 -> 11.43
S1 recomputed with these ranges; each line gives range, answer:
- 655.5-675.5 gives 10.7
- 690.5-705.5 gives 10.1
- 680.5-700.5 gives 10.4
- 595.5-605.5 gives 10.4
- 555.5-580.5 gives 10.3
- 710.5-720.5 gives 9.69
